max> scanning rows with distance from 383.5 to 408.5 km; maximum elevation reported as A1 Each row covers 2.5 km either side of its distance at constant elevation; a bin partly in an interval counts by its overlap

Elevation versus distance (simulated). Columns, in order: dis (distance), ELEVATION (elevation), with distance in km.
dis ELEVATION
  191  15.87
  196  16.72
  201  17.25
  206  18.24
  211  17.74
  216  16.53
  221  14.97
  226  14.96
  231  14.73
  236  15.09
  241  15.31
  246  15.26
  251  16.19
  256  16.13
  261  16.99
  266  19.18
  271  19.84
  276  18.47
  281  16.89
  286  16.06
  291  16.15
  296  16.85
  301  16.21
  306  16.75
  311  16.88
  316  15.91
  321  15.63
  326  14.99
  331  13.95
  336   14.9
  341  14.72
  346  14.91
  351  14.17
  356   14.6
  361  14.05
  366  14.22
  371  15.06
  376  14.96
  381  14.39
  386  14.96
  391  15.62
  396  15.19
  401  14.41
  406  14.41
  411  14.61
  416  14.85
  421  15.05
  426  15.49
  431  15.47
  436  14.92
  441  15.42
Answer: 15.62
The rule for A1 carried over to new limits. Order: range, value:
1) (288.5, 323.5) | 16.88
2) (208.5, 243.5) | 17.74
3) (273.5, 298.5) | 18.47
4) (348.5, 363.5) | 14.6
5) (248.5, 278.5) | 19.84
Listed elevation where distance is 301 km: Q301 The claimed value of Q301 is 16.21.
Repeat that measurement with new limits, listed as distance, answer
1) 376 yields 14.96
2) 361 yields 14.05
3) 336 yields 14.9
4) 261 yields 16.99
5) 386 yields 14.96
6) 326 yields 14.99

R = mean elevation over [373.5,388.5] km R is 14.8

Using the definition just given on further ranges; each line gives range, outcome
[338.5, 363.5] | 14.5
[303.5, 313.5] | 16.8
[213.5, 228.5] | 15.5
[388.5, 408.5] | 14.9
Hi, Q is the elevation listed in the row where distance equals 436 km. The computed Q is 14.92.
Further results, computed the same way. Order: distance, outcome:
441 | 15.42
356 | 14.6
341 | 14.72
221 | 14.97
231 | 14.73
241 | 15.31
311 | 16.88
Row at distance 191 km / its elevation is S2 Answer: 15.87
